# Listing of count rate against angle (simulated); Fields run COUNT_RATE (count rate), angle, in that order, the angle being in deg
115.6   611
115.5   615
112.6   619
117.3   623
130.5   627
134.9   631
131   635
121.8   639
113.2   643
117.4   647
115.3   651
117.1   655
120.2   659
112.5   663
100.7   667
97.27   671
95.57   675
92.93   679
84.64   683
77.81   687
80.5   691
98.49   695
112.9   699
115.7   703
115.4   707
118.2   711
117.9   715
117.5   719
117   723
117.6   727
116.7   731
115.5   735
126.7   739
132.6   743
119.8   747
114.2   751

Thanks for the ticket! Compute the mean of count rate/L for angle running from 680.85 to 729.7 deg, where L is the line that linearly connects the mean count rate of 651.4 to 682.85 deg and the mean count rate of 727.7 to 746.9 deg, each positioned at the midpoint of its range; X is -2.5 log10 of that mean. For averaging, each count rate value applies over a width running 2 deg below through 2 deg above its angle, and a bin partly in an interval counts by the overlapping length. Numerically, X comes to 0.08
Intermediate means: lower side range 104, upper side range 122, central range 106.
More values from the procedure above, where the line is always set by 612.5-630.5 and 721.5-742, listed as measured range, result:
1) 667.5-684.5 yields 0.269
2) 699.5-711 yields 0.036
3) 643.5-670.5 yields 0.066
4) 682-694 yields 0.409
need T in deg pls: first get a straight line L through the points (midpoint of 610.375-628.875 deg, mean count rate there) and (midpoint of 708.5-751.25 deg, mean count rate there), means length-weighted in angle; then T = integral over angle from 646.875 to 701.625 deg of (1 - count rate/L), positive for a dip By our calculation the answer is 8.1 deg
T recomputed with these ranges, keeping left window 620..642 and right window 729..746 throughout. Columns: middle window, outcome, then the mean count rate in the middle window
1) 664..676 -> 2.4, 99.3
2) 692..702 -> 1.6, 104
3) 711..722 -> 0.5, 118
